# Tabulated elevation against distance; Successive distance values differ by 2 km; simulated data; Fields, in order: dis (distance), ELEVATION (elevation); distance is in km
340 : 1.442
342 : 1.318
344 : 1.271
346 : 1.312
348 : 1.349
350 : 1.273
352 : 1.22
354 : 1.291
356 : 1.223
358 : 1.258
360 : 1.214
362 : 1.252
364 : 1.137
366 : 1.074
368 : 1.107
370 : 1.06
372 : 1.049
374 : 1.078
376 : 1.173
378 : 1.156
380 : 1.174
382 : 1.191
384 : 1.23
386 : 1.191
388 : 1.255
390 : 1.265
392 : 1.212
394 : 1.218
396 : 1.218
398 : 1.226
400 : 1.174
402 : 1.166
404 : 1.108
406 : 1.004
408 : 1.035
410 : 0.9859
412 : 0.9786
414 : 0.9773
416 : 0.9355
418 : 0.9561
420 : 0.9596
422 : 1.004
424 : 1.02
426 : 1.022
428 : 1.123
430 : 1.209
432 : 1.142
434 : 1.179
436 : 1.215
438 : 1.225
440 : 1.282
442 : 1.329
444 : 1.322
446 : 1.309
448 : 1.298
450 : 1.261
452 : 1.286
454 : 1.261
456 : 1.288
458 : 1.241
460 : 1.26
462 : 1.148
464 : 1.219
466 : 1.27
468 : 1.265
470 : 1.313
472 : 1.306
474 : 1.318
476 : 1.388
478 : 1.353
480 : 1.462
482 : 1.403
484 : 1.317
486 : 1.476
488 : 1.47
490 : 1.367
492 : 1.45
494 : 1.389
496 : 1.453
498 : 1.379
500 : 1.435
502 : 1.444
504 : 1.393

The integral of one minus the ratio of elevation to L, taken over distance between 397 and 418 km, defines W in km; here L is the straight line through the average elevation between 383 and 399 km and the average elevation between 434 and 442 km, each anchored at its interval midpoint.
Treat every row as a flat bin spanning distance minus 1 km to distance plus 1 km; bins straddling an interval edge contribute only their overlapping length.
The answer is 3.0 km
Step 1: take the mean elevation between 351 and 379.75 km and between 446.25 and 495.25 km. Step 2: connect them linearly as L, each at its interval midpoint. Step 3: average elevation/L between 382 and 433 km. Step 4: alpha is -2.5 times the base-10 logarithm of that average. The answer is 0.11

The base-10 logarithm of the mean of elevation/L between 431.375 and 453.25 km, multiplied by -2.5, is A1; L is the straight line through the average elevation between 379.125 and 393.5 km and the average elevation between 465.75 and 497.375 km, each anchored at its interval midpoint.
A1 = 0.04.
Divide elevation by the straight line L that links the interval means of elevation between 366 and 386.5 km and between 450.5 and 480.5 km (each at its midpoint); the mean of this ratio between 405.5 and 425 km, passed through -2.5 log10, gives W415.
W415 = 0.22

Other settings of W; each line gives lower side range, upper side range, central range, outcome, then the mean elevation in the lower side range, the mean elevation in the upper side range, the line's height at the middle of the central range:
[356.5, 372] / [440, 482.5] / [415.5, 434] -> 2.9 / 1.15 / 1.3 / 1.24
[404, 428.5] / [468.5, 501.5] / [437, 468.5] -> -1.6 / 1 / 1.39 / 1.21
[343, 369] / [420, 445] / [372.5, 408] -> 0.8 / 1.23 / 1.16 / 1.2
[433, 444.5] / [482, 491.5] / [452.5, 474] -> 1.2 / 1.26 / 1.41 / 1.33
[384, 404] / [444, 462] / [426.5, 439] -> 0.7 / 1.21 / 1.27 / 1.25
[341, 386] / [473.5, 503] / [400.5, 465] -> 8.3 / 1.2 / 1.41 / 1.32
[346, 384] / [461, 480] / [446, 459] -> 0.0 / 1.19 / 1.3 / 1.28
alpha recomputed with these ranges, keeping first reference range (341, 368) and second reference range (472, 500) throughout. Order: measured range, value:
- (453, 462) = 0.10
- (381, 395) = 0.05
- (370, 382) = 0.13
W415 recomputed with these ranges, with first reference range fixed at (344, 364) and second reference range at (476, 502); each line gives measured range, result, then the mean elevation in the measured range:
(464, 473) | 0.09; 1.28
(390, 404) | 0.09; 1.2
